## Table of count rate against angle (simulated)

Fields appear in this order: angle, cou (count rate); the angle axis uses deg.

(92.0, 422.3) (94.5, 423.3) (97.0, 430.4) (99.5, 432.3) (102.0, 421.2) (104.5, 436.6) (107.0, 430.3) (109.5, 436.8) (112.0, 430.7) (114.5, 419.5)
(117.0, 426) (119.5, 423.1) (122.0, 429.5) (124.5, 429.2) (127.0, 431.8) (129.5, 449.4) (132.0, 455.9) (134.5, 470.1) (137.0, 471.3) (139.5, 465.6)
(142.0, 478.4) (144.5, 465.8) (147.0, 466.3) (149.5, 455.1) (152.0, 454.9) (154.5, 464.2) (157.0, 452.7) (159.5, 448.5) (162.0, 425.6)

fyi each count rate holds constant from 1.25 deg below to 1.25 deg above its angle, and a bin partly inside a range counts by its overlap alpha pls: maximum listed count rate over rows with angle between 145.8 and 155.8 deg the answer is 466.3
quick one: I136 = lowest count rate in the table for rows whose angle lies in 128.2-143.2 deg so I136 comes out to 449.4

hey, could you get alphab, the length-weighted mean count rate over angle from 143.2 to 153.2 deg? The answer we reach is 461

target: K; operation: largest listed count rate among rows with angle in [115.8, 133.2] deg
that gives 455.9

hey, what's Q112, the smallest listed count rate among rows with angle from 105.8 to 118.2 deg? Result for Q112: 419.5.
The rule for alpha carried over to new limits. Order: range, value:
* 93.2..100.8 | 432.3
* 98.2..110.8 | 436.8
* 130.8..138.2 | 471.3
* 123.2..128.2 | 431.8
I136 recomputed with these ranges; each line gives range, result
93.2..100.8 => 423.3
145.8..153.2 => 454.9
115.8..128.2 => 423.1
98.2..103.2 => 421.2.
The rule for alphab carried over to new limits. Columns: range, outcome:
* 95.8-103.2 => 428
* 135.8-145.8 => 470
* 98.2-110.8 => 431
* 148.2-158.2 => 457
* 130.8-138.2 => 466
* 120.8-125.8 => 429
